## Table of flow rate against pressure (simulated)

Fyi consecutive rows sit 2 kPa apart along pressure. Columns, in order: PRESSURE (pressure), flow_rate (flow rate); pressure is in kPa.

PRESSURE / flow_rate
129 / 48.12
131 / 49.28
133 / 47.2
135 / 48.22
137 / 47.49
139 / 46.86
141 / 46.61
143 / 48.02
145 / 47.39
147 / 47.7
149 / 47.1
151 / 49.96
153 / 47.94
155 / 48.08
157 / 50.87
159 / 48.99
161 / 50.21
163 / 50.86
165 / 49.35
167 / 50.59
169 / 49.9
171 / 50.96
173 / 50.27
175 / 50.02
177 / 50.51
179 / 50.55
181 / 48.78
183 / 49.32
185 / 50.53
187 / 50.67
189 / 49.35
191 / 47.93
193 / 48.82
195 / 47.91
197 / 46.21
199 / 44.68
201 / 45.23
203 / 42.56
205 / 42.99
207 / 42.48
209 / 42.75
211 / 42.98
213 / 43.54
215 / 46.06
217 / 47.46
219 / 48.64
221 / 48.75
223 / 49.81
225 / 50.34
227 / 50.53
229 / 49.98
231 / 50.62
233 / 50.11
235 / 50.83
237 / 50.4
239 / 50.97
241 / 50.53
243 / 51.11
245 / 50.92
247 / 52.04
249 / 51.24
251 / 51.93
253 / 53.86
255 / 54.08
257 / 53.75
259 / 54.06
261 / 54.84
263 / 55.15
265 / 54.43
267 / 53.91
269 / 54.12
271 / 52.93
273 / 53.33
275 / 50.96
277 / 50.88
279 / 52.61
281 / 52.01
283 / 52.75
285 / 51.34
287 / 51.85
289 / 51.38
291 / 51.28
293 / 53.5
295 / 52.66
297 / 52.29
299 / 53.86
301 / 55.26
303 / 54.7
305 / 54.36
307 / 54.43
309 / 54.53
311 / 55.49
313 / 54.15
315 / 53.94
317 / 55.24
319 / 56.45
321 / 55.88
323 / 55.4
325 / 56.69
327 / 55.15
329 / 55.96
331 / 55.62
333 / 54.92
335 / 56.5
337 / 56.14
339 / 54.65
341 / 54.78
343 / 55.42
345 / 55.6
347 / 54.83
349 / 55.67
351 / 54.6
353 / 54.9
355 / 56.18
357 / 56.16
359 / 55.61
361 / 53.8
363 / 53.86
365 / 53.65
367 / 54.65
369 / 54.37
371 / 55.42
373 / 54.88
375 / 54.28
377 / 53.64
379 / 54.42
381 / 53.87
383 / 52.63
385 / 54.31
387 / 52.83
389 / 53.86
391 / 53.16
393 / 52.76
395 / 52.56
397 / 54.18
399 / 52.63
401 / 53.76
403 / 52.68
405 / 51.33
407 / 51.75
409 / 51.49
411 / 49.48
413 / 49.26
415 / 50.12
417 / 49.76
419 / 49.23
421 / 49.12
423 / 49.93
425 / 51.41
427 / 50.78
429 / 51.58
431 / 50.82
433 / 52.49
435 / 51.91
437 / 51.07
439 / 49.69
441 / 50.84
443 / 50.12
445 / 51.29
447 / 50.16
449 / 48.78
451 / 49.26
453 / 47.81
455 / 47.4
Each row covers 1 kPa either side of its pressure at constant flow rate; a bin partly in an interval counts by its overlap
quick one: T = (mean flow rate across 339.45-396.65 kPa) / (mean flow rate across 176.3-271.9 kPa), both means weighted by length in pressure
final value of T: 1.10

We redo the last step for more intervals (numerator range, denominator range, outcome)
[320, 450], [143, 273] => 1.07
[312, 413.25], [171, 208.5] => 1.14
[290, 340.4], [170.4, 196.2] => 1.10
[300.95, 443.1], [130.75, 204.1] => 1.10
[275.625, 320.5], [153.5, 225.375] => 1.11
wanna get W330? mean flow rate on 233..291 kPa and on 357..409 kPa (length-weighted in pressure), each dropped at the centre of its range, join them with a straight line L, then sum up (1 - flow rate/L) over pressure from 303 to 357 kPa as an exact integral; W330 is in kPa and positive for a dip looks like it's -2.2 kPa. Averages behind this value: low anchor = 52.4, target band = 55.3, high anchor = 53.6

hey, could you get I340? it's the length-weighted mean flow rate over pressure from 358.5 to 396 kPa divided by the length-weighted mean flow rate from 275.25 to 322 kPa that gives 1.01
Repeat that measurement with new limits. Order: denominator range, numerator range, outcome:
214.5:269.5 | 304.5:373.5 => 1.07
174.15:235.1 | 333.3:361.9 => 1.16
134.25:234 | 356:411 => 1.11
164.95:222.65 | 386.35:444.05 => 1.08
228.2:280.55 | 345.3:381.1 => 1.05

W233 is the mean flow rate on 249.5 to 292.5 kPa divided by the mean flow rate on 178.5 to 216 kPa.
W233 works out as 1.1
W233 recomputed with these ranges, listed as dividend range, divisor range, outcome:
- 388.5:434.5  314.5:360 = 0.93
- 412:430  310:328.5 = 0.91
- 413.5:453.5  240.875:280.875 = 0.95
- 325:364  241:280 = 1.05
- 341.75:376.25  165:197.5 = 1.11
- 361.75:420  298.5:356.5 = 0.96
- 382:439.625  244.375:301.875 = 0.98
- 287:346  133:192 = 1.11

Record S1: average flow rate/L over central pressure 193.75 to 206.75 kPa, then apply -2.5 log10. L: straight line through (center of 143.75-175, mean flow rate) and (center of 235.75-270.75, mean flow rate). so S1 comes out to 0.14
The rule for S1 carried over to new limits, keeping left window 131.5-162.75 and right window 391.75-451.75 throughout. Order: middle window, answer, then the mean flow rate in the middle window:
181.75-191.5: -0.02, 49.6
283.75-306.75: -0.07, 53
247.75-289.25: -0.07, 52.9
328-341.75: -0.11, 55.5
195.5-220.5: 0.09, 44.8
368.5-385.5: -0.08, 54.2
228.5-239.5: -0.03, 50.5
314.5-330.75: -0.12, 55.6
